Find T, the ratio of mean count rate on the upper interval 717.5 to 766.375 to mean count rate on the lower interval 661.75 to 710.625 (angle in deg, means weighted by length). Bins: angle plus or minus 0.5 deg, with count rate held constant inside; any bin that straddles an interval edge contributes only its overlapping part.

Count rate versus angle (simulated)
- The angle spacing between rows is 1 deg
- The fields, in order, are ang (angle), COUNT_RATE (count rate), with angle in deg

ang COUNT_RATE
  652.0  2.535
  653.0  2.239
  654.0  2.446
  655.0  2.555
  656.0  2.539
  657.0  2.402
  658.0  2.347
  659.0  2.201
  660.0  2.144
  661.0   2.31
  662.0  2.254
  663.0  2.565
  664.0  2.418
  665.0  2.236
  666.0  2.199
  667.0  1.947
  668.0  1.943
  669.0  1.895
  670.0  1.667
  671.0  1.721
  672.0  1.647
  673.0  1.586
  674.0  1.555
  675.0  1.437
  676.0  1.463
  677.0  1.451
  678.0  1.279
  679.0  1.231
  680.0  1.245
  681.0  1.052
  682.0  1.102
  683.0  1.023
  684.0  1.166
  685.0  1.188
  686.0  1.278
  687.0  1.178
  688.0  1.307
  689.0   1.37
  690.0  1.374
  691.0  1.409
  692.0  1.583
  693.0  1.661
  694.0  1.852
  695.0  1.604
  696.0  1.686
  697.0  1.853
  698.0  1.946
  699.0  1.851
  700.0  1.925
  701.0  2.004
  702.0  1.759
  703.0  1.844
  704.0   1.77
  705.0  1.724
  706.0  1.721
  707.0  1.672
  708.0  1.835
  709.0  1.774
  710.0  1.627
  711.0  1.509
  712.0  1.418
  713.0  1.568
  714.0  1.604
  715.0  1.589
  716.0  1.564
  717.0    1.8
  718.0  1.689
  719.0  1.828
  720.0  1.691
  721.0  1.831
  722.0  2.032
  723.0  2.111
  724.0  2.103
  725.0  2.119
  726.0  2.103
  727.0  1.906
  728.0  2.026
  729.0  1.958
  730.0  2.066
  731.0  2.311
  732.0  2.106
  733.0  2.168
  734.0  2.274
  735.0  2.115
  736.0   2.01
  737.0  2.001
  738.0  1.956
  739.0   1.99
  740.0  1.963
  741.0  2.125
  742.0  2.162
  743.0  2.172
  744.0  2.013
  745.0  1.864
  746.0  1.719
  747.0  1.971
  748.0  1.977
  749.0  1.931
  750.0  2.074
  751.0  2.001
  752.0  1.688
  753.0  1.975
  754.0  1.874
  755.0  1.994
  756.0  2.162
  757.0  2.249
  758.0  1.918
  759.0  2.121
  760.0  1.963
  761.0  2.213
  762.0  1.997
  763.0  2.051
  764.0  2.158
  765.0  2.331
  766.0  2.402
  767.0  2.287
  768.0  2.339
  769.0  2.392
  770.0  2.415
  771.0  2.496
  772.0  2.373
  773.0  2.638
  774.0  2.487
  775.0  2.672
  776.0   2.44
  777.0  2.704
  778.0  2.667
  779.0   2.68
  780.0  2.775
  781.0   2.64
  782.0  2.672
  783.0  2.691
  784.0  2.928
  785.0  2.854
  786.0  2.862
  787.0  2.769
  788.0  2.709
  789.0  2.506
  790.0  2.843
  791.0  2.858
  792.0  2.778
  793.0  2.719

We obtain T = 1.23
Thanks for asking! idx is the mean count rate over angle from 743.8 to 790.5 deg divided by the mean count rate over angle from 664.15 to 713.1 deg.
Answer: 1.46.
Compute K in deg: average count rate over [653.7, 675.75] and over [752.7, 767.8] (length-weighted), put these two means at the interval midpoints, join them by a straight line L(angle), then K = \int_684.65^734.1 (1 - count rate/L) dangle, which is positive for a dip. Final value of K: 8.0 deg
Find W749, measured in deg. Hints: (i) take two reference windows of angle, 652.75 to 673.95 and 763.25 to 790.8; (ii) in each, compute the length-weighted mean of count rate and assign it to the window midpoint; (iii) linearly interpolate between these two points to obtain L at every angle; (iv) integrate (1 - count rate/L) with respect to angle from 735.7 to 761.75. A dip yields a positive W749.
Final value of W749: 4.9 deg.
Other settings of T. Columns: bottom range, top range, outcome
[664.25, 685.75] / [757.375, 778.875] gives 1.53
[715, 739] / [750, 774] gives 1.10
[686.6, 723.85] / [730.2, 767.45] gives 1.22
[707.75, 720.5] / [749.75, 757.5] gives 1.21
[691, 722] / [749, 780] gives 1.31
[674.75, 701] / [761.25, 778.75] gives 1.65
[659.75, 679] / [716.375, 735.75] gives 1.08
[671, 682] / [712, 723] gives 1.23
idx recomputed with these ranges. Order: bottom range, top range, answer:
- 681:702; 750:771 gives 1.41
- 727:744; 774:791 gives 1.30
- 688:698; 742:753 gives 1.22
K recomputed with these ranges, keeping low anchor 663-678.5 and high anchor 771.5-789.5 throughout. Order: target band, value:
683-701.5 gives 3.90 deg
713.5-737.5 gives 2.94 deg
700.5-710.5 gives 1.42 deg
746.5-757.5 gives 2.03 deg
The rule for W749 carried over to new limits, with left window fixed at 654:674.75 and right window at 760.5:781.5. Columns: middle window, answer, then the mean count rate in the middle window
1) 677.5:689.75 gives 5.4 deg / 1.21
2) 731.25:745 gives 1.5 deg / 2.08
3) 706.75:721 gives 3.8 deg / 1.66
